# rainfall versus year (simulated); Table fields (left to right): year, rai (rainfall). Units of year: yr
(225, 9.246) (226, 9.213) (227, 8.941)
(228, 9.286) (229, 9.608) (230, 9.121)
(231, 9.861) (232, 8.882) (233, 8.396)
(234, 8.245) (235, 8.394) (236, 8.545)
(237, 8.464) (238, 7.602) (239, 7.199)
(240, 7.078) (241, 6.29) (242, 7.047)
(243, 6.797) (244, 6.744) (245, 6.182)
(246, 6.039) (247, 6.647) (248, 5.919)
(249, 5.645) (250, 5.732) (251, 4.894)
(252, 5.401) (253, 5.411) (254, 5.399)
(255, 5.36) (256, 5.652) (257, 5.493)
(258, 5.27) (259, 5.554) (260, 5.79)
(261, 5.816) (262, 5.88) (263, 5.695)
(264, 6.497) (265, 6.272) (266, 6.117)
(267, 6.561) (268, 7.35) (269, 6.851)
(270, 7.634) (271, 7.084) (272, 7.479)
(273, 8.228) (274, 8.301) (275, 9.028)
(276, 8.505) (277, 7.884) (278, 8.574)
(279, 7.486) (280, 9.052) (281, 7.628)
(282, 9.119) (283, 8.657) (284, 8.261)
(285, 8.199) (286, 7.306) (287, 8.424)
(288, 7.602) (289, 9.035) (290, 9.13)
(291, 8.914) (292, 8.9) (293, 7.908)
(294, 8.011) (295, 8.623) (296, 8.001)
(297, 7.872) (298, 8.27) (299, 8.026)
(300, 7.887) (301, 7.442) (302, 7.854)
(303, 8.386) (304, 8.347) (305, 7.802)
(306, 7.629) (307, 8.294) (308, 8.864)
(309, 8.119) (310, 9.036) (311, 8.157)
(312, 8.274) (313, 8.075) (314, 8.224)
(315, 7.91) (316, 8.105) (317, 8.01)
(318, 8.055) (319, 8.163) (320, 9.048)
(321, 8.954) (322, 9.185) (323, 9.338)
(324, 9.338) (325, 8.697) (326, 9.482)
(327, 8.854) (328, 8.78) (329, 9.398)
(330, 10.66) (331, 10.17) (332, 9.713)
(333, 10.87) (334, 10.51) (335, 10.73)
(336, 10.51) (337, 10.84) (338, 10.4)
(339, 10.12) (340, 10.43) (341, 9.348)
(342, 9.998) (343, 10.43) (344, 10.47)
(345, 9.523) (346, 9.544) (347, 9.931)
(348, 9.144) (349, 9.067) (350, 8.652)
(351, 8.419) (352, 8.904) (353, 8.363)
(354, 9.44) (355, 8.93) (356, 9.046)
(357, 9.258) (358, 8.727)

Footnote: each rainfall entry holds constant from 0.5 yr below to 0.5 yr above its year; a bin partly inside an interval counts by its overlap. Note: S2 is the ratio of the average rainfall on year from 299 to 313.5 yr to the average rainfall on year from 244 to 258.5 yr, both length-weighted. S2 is 1.4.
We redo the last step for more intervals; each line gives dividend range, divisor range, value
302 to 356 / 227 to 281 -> 1.29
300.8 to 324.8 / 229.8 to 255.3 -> 1.20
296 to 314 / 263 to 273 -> 1.18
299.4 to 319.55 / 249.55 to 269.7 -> 1.39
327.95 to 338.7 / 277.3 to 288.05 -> 1.25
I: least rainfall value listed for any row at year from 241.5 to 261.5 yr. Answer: 4.894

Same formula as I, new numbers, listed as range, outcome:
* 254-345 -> 5.27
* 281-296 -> 7.306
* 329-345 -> 9.348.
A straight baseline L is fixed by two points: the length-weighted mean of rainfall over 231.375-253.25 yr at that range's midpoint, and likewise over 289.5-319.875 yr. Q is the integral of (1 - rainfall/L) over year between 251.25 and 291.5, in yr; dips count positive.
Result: 2.0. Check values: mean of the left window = 6.92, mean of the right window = 8.22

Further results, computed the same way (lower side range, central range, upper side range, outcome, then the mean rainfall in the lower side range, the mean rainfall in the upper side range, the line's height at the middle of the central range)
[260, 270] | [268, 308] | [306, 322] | -4.7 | 6.38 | 8.36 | 7.3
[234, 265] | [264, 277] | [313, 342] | -0.5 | 6.31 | 9.41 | 7.15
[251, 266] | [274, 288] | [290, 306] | -2.4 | 5.67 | 8.16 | 7.09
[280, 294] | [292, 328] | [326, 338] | 3.5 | 8.4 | 10.1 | 9.26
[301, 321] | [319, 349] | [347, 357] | -3.9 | 8.23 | 8.96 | 8.64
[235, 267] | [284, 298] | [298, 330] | -1.2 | 6.25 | 8.47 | 7.66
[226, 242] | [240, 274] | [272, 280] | 8.5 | 8.38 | 8.28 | 8.33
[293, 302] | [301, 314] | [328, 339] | 0.6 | 8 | 10.3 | 8.64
